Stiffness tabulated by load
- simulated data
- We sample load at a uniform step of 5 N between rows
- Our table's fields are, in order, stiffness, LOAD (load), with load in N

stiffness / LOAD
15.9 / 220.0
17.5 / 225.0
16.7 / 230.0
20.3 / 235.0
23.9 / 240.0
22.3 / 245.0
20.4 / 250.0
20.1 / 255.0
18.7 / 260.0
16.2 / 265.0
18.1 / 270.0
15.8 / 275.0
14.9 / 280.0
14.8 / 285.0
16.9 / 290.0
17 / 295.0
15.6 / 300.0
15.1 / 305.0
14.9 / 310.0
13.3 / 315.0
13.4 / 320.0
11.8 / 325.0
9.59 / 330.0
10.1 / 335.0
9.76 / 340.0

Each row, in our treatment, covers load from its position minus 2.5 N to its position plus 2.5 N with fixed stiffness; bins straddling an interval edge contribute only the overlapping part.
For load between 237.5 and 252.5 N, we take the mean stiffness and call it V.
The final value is 22.2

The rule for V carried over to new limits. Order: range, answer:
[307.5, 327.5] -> 13.3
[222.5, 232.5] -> 17.1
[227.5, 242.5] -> 20.3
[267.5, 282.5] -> 16.3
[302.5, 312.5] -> 15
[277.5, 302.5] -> 15.8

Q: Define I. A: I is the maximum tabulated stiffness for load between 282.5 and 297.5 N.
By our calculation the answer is 17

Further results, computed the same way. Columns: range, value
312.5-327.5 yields 13.4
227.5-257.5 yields 23.9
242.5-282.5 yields 22.3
